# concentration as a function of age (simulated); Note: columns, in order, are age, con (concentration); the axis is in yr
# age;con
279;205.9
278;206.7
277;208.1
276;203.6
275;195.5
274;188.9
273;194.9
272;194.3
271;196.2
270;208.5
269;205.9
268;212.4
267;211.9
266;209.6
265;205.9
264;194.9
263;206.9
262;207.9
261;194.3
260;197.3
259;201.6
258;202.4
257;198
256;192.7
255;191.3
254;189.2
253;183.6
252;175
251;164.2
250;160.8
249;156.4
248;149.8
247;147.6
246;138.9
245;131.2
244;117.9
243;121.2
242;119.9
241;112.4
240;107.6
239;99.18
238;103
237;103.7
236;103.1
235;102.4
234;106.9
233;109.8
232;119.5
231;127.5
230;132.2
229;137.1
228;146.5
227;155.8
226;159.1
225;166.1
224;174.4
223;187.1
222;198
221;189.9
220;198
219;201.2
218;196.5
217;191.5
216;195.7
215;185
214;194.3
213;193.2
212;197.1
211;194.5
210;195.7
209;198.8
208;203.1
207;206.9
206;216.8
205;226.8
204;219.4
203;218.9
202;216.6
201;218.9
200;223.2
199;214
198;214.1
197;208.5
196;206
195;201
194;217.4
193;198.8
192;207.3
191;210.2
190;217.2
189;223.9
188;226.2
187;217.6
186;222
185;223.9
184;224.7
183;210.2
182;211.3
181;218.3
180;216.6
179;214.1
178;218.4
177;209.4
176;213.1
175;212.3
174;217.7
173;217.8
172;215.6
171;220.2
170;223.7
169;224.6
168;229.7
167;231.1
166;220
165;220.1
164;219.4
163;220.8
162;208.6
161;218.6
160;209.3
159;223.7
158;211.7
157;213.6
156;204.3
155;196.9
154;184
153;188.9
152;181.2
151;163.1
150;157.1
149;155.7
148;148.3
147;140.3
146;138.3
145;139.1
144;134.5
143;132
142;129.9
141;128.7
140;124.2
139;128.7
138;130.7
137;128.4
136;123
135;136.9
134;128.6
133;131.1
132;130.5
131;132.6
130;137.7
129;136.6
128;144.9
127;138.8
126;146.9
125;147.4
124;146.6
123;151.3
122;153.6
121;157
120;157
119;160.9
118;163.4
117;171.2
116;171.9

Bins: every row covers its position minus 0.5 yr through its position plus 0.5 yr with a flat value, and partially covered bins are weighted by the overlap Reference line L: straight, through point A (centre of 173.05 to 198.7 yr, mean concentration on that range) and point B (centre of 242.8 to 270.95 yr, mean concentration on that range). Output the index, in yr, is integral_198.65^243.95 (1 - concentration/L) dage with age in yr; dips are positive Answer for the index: 7.2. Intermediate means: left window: 214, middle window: 168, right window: 182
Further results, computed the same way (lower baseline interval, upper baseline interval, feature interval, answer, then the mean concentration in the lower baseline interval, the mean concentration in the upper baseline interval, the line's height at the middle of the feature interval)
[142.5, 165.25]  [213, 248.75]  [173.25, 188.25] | -4.1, 183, 147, 170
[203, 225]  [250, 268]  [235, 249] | 5.4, 198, 195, 196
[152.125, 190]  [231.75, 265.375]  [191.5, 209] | -1.9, 215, 153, 192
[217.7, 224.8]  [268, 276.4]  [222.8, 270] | 8.9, 191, 199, 195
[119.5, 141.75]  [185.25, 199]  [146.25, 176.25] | -4.5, 138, 213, 176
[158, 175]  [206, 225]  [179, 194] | -0.5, 220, 194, 209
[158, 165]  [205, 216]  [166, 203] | -1.4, 217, 200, 209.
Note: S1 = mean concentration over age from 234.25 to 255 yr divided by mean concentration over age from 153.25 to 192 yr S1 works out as 0.6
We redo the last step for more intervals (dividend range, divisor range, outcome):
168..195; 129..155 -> 1.51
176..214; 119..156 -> 1.45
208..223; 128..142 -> 1.49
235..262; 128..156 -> 1.05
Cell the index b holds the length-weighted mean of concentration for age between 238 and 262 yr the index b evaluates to 159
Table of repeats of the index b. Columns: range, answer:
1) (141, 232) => 197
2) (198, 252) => 166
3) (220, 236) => 148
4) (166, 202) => 217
